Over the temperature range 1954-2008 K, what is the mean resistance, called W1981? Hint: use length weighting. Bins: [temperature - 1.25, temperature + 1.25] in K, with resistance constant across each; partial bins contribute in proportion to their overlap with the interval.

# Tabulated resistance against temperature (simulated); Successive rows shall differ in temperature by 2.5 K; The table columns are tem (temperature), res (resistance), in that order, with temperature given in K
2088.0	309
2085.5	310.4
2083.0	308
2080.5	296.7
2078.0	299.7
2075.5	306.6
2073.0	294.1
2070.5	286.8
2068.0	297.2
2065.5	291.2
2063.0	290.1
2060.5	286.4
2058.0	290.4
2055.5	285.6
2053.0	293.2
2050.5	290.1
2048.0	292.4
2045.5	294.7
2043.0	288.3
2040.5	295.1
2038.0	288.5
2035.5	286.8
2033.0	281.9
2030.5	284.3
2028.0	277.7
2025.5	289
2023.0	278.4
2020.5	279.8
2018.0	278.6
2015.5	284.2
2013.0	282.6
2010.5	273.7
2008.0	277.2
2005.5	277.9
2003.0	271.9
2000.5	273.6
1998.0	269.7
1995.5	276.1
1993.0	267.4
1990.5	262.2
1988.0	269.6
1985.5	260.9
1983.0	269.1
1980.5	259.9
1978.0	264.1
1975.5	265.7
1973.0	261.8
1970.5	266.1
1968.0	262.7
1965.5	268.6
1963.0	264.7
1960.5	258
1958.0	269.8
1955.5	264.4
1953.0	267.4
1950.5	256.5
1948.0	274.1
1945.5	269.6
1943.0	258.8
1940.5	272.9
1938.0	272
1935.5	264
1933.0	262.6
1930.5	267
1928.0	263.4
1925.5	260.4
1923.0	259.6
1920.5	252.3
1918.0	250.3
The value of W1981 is 267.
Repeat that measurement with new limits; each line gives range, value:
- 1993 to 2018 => 276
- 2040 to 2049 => 292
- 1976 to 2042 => 276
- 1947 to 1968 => 265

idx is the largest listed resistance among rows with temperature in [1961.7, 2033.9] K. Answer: 289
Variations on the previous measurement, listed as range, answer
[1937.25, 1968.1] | 274.1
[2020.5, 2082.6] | 306.6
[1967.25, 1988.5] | 269.6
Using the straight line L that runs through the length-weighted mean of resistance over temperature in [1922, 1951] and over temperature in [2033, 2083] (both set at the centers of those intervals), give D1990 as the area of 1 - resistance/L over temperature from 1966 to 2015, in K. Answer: 1.4 K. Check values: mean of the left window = 265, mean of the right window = 292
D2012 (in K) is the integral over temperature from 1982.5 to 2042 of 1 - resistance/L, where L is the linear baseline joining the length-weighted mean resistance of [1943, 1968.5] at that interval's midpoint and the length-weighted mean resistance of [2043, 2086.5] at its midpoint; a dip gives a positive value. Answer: 0.7 K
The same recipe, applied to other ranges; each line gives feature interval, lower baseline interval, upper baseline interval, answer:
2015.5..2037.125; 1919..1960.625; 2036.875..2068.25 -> 0.18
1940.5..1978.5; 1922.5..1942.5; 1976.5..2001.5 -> 0.15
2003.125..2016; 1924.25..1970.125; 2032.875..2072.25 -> 0.09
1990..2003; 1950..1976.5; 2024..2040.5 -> 0.19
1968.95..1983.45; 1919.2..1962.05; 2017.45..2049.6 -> 0.45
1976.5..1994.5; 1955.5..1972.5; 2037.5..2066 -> 0.41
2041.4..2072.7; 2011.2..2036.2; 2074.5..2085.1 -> 0.42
